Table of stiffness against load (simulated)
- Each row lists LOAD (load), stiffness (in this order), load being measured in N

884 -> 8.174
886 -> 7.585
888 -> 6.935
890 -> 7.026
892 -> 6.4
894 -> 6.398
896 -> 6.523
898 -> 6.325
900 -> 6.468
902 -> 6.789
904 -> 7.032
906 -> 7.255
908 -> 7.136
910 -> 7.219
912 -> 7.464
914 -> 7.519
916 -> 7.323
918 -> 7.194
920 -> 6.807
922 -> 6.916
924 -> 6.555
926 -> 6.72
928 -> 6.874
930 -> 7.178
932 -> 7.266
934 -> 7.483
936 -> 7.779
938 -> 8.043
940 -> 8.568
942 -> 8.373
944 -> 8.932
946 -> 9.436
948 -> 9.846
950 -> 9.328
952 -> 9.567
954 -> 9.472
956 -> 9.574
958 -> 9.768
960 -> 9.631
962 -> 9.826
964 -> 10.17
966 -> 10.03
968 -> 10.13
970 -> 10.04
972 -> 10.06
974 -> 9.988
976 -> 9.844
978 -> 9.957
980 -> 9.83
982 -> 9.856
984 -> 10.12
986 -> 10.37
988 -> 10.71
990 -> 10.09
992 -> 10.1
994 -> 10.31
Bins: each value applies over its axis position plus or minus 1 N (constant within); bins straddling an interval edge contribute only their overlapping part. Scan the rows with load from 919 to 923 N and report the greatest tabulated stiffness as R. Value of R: 6.916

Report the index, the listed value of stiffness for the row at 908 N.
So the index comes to 7.136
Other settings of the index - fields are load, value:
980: 9.83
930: 7.178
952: 9.567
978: 9.957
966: 10.03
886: 7.585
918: 7.194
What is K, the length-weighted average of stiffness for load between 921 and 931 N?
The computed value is 6.85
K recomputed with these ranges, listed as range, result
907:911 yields 7.18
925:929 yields 6.8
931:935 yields 7.37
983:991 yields 10.3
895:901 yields 6.44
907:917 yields 7.33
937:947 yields 8.67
